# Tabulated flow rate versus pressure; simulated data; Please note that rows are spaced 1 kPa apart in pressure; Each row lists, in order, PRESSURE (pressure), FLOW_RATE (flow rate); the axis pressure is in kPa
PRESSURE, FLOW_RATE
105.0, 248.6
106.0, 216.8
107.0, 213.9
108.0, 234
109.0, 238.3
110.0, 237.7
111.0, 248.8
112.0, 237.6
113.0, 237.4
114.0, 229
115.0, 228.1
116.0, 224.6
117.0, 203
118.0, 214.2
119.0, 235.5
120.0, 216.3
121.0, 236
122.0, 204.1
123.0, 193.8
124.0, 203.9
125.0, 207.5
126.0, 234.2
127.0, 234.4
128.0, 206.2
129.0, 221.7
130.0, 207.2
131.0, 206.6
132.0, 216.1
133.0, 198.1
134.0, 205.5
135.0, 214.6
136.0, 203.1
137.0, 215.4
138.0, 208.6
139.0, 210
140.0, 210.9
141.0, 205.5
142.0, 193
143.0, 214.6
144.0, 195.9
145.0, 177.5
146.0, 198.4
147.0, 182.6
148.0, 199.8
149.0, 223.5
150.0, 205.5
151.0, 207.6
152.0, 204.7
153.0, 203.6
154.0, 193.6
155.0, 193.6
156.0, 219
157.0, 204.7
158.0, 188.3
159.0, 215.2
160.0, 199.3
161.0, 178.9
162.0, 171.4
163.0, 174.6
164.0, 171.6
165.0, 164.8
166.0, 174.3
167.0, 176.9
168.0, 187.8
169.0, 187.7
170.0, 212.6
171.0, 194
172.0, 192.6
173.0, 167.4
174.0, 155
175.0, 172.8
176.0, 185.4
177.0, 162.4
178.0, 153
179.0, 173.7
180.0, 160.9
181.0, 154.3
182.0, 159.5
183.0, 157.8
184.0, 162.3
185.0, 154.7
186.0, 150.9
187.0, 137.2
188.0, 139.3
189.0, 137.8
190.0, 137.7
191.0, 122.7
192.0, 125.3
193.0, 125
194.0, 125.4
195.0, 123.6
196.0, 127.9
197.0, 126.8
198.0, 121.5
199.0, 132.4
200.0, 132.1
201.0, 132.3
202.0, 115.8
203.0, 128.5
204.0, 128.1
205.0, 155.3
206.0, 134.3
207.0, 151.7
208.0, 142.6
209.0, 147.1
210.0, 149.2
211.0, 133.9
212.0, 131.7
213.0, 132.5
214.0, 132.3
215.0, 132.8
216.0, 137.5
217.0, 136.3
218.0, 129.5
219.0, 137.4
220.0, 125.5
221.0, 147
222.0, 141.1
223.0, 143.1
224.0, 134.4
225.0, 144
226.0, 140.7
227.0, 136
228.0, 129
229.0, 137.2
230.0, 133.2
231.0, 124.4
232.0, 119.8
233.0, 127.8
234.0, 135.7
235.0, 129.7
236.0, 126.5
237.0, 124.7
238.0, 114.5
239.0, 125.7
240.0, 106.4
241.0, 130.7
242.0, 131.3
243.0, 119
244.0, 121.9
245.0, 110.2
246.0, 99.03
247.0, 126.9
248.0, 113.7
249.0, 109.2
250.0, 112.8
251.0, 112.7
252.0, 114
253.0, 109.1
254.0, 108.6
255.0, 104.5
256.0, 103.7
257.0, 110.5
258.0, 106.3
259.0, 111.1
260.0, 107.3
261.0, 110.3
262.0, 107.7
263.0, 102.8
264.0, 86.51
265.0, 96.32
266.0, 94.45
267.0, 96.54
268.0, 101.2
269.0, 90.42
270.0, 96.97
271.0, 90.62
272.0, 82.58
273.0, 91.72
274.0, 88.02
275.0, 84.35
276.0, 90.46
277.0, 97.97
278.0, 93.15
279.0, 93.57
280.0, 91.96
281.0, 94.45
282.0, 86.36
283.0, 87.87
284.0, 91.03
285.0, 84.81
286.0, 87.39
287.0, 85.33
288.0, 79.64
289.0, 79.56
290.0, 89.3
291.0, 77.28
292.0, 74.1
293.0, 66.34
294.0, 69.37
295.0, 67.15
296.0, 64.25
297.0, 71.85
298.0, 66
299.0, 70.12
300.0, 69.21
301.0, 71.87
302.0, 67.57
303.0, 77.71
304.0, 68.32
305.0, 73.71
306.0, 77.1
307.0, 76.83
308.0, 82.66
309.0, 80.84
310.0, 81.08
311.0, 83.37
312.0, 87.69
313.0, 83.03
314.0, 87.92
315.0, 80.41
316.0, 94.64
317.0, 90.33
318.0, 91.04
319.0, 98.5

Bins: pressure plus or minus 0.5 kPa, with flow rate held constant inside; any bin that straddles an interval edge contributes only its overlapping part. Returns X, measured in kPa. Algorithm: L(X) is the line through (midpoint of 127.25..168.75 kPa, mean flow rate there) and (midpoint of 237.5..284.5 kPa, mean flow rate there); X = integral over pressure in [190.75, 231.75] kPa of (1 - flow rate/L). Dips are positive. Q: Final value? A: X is 3.0 kPa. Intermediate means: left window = 199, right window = 103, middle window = 134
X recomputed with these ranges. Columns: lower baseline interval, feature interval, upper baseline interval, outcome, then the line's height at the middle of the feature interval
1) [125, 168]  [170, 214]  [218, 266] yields 4.46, 162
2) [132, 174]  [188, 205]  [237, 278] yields 3.16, 158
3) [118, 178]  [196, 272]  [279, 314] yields 3.91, 129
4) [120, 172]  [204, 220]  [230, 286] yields 0.77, 145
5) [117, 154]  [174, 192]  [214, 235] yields 1.68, 169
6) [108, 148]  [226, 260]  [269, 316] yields 0.70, 122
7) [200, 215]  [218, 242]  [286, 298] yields -2.17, 120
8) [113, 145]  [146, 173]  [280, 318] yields -0.60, 189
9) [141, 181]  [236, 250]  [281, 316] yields 0.52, 123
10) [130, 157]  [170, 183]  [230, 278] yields 0.40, 176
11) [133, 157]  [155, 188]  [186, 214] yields -1.03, 170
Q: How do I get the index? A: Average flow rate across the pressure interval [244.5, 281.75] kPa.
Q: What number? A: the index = 101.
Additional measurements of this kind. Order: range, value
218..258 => 123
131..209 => 172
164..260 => 138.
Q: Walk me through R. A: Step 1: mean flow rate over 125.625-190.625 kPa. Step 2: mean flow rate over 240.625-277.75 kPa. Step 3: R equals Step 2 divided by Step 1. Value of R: 0.6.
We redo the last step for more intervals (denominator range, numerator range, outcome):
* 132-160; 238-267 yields 0.54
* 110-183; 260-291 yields 0.46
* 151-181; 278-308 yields 0.43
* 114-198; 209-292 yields 0.60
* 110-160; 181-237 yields 0.64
